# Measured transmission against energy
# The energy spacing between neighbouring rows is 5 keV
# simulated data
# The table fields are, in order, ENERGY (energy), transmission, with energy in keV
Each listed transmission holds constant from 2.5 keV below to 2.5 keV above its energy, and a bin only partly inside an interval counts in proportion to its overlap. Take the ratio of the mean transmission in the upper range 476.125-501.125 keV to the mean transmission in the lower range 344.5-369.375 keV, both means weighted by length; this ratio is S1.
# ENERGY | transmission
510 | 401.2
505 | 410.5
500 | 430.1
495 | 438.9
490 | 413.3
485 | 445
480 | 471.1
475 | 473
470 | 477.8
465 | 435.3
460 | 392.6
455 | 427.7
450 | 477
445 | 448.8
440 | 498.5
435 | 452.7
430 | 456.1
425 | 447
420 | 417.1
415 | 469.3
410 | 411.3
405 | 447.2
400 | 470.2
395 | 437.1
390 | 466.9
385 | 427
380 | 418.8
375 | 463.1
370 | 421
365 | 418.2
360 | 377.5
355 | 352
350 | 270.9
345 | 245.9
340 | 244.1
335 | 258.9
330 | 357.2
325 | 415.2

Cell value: 1.28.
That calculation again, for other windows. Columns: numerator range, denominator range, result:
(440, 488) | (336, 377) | 1.31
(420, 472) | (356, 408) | 1.04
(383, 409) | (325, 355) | 1.53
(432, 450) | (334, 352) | 1.84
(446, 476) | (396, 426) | 1.01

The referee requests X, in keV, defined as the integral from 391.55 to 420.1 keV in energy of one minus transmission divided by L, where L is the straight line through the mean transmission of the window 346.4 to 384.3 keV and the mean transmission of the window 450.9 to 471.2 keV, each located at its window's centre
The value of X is -2.70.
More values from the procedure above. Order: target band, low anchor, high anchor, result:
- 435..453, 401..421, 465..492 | -0.93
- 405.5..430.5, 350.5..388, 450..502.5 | -1.06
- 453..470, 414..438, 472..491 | 0.94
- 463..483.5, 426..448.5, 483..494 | -1.14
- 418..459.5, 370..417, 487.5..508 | -1.51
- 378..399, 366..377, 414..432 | 0.01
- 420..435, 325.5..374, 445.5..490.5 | -1.36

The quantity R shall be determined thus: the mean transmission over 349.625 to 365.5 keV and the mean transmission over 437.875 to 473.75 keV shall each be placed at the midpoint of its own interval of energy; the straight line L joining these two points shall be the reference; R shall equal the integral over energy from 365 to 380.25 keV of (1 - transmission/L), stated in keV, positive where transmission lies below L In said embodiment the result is -2.53 keV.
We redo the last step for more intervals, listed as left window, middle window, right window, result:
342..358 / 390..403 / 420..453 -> -2.6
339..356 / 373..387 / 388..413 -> -2.1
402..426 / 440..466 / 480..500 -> -0.3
